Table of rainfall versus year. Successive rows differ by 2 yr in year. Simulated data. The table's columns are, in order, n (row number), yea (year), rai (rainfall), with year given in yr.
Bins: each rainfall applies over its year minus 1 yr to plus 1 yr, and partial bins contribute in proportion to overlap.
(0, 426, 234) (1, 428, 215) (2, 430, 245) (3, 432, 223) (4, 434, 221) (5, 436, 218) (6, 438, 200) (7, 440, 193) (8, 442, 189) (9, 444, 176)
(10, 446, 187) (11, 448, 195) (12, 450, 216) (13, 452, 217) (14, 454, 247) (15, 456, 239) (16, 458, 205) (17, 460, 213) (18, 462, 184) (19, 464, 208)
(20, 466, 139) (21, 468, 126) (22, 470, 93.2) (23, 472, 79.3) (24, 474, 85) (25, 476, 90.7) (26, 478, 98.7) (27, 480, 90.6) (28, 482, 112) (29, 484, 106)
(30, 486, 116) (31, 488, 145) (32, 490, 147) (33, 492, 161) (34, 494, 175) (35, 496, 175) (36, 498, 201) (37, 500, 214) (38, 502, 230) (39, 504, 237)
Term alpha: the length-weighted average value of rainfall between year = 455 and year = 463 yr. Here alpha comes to 210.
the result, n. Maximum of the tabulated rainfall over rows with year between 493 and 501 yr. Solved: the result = 214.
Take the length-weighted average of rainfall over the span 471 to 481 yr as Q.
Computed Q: 88.9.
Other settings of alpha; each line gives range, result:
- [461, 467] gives 177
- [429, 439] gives 221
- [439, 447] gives 186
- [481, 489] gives 120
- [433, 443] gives 204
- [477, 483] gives 100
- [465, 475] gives 104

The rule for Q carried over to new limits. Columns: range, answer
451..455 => 232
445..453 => 204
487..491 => 146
